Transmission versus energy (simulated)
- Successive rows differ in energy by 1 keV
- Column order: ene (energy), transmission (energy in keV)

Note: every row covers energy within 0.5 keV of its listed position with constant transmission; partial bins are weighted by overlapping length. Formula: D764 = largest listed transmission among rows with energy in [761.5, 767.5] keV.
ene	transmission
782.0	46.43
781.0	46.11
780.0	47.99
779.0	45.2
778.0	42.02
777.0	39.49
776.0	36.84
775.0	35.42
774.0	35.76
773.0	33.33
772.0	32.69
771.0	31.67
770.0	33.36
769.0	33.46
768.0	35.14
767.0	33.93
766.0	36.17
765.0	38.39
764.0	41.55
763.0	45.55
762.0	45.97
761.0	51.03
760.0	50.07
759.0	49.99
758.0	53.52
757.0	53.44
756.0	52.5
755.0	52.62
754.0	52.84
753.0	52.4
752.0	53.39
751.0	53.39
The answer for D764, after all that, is 45.97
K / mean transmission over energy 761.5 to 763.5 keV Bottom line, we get 45.8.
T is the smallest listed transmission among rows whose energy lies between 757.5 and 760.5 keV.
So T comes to 49.99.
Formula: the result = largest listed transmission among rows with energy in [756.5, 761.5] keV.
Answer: 53.52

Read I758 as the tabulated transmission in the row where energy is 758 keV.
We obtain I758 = 53.52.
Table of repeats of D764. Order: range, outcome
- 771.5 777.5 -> 39.49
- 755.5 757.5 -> 53.44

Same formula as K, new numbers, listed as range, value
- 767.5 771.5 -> 33.4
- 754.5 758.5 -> 53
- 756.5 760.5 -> 51.8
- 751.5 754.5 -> 52.9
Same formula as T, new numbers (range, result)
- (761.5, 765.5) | 38.39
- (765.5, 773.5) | 31.67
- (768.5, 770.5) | 33.36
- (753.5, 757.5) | 52.5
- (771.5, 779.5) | 32.69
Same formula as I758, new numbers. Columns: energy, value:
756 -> 52.5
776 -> 36.84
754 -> 52.84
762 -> 45.97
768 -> 35.14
